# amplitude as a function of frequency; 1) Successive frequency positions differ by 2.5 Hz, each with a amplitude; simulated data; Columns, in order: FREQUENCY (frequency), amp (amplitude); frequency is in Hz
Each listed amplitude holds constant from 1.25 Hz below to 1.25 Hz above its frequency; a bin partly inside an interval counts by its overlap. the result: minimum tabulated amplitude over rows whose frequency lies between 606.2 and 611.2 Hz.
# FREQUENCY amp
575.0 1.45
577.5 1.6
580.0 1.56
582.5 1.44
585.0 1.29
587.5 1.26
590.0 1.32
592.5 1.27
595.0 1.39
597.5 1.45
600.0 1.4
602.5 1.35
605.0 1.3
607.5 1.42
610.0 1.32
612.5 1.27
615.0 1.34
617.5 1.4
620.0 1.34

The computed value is 1.32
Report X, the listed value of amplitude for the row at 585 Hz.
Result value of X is 1.29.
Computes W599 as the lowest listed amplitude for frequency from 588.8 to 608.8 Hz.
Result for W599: 1.27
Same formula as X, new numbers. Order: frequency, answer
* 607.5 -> 1.42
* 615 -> 1.34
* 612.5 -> 1.27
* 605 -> 1.3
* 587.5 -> 1.26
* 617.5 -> 1.4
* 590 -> 1.32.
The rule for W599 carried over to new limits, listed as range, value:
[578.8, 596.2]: 1.26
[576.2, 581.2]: 1.56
